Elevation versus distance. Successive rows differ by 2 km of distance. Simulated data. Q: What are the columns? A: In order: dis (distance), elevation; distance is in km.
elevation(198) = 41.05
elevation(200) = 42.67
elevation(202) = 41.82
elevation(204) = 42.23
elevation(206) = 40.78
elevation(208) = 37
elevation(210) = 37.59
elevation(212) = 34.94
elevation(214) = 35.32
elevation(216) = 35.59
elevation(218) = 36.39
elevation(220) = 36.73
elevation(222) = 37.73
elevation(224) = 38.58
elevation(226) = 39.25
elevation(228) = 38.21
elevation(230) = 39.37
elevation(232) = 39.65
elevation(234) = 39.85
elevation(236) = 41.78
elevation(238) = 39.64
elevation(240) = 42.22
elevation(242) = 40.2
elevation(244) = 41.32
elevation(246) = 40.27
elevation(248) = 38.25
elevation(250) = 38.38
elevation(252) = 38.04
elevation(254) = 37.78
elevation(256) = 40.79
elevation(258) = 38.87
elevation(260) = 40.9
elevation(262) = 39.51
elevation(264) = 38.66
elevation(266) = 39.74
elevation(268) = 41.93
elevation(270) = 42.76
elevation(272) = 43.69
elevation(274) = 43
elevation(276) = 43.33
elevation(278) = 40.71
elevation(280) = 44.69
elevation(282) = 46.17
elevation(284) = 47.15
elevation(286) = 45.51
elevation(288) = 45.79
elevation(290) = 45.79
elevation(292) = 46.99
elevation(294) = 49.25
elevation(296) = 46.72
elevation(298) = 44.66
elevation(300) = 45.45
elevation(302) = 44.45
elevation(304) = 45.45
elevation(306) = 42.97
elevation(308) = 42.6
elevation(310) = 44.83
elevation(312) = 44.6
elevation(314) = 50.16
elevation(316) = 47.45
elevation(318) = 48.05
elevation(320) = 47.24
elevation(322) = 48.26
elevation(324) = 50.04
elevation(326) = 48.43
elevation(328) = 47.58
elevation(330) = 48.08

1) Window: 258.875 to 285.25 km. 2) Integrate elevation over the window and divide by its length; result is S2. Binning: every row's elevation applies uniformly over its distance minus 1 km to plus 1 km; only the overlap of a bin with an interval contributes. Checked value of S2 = 42.5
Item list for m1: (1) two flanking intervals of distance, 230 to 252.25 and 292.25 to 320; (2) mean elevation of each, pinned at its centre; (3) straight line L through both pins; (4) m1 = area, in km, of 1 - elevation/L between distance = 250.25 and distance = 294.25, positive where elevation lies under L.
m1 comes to 0.3 km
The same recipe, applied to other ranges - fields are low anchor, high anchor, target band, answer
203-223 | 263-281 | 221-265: 0.27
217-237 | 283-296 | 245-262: 1.19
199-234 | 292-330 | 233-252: 0.29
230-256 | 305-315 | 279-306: -1.38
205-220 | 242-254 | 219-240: -0.70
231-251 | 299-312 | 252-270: 0.70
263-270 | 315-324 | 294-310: 0.20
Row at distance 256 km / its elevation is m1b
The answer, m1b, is 40.79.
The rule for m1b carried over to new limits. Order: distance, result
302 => 44.45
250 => 38.38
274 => 43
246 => 40.27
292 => 46.99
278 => 40.71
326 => 48.43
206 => 40.78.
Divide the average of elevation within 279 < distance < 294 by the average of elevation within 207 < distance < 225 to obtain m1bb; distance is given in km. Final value 1.3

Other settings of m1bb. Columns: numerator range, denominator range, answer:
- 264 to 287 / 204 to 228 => 1.15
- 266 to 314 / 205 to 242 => 1.16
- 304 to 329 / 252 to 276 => 1.15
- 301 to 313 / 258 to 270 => 1.10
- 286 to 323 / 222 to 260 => 1.17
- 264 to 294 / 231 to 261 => 1.11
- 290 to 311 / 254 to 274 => 1.11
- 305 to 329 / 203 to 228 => 1.24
